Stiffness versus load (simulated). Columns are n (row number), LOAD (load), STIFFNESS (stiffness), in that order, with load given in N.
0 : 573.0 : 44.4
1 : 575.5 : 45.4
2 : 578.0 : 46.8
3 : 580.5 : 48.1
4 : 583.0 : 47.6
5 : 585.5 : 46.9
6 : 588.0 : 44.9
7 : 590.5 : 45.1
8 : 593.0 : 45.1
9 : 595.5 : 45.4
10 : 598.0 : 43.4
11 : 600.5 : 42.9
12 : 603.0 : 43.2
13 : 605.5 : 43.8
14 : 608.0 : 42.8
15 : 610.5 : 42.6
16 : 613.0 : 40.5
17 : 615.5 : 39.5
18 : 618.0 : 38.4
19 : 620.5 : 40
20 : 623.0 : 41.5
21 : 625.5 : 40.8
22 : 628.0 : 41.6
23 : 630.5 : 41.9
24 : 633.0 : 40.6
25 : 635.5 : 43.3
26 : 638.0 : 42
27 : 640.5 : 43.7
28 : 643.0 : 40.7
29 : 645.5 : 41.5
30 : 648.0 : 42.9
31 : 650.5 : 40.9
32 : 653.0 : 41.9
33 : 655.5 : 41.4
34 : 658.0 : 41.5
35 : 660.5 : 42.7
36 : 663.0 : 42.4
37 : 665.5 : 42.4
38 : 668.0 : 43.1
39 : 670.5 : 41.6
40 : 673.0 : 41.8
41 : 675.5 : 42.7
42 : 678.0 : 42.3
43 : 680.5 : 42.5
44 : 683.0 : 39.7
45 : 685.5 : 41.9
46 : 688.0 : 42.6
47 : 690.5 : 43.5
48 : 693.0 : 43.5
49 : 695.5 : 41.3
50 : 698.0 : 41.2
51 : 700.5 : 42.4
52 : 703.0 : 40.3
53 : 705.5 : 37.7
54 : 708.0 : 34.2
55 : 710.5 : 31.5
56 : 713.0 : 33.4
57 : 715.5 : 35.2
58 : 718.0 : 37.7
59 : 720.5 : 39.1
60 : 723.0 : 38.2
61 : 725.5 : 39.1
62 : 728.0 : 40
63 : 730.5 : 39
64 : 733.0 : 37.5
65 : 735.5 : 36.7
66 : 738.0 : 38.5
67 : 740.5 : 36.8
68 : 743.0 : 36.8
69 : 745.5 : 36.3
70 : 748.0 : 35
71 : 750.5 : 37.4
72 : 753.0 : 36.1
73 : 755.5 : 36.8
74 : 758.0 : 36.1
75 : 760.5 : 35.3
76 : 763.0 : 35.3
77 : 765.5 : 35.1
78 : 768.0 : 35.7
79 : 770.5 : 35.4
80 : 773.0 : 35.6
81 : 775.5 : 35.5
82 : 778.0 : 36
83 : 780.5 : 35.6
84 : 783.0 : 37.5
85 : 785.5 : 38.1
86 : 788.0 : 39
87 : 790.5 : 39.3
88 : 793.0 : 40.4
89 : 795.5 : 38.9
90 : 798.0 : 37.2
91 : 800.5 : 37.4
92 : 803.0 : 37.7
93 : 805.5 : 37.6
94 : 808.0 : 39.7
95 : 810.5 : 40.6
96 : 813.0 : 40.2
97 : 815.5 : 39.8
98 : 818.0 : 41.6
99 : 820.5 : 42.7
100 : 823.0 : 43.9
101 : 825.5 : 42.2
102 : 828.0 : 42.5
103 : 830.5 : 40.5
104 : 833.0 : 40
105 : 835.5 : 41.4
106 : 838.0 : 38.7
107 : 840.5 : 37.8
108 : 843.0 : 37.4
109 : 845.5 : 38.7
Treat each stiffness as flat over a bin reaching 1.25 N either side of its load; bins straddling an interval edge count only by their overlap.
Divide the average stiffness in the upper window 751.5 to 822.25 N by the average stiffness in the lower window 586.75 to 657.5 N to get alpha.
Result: 0.89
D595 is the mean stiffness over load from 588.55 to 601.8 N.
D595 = 44.4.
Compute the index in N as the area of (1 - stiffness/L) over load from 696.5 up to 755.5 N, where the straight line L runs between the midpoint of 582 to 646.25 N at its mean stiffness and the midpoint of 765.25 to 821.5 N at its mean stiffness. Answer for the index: 3.6 N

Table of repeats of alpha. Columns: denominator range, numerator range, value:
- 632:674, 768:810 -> 0.89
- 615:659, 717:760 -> 0.90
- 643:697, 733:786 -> 0.86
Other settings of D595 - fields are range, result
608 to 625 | 40.6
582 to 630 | 42.9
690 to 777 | 37.3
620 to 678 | 41.9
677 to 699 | 42.1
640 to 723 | 40.6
